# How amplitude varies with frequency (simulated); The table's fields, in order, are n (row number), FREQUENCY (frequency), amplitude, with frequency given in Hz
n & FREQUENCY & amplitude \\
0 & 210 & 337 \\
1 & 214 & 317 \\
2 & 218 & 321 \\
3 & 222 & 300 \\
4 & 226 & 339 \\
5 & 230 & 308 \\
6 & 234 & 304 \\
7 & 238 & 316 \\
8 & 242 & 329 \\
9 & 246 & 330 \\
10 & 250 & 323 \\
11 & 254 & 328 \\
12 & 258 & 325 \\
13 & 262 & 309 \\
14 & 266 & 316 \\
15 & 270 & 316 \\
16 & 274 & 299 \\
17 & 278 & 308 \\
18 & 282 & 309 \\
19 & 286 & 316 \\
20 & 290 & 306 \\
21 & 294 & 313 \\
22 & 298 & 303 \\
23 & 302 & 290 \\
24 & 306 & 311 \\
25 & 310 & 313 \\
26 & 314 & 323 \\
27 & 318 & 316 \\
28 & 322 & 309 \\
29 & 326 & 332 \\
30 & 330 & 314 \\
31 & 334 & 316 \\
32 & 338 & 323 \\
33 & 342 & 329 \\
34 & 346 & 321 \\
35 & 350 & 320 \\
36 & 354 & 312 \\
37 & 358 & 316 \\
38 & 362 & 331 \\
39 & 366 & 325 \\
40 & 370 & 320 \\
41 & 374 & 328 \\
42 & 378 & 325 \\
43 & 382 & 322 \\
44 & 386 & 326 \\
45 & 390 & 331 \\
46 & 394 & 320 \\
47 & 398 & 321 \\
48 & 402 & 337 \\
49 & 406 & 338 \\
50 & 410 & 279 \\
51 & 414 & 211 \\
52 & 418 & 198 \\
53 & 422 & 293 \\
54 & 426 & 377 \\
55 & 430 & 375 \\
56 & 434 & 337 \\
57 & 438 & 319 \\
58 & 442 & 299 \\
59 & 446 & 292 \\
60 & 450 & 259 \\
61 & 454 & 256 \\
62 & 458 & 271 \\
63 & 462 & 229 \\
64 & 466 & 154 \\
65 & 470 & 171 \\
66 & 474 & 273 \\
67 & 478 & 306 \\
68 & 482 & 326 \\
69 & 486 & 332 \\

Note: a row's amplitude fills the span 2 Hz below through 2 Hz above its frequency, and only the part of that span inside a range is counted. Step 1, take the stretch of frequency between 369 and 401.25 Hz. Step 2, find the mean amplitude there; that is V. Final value 325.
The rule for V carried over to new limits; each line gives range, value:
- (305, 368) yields 320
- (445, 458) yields 268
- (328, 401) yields 322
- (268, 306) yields 307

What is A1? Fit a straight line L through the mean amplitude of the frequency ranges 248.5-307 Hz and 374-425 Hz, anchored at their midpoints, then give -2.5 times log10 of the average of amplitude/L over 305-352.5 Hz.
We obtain -0.039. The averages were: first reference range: 311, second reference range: 303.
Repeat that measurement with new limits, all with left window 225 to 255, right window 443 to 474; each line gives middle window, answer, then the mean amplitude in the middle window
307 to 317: -0.083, 317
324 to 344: -0.134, 323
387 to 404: -0.241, 327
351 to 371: -0.167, 321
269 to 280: 0.005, 307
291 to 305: -0.013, 303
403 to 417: -0.074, 275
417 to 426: -0.116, 280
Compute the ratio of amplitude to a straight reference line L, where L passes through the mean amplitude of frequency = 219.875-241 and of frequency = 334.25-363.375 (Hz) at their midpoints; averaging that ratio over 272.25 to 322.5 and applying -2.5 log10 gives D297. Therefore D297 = 0.03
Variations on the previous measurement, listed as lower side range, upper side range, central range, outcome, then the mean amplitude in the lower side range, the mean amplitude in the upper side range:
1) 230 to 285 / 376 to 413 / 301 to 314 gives 0.030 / 316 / 319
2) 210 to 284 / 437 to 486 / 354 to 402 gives -0.140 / 317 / 265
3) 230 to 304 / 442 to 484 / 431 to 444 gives -0.220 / 313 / 256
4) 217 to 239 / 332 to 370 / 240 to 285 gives -0.004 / 314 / 321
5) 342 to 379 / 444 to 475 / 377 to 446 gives -0.126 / 322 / 237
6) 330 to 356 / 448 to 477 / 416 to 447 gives -0.218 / 320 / 233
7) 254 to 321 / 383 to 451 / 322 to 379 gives -0.042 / 311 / 308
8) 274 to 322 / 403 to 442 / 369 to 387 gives -0.064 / 309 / 304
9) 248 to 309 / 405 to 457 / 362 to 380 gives -0.085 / 311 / 294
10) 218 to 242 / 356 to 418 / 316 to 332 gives -0.016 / 315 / 312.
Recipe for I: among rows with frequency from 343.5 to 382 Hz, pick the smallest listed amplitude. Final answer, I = 312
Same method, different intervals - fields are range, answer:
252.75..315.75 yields 290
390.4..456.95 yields 198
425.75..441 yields 319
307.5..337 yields 309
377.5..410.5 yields 279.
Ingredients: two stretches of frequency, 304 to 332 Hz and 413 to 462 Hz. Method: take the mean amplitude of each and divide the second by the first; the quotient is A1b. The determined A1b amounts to 0.91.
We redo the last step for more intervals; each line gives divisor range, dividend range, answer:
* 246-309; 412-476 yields 0.86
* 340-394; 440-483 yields 0.79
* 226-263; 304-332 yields 0.99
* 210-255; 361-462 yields 0.96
